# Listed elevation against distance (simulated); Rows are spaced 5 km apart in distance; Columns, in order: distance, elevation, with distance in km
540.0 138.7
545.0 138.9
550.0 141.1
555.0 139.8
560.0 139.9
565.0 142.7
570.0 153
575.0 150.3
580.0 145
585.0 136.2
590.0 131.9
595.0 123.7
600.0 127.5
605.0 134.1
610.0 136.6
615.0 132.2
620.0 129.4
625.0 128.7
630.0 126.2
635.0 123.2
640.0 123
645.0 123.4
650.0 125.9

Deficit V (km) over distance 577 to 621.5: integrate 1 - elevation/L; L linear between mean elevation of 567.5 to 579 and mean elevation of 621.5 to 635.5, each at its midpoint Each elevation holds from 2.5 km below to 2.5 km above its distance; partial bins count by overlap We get 1.94 km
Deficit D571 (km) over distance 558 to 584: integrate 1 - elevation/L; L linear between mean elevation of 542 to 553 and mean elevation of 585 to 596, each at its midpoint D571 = -2.15 km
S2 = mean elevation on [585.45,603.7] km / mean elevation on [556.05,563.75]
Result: 0.92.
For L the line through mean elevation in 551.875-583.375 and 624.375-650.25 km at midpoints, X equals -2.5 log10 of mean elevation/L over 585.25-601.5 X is 0.070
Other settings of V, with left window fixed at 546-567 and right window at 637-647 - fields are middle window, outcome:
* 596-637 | -0.38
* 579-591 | -0.23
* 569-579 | -0.97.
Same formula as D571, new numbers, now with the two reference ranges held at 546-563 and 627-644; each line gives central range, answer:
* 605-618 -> -0.5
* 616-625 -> -0.2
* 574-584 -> -0.7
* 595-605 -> 0.2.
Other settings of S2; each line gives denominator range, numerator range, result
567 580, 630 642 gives 0.82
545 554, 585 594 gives 0.94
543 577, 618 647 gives 0.87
